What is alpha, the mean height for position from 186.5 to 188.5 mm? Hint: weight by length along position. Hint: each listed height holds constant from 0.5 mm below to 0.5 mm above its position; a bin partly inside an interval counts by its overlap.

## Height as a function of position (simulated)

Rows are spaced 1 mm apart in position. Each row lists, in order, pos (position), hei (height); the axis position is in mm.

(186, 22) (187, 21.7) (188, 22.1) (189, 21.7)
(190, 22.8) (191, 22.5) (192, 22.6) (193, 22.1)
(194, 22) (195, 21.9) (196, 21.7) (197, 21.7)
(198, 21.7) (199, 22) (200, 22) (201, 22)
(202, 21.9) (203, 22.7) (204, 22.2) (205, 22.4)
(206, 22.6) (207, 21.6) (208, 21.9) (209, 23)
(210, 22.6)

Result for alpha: 21.9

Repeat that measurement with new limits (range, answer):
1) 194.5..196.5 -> 21.8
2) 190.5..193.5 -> 22.4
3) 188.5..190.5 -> 22.2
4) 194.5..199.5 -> 21.8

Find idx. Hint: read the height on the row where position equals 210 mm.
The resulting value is 22.6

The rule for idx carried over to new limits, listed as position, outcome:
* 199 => 22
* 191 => 22.5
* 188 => 22.1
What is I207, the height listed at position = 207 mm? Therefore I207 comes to 21.6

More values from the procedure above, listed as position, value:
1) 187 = 21.7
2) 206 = 22.6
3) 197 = 21.7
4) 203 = 22.7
